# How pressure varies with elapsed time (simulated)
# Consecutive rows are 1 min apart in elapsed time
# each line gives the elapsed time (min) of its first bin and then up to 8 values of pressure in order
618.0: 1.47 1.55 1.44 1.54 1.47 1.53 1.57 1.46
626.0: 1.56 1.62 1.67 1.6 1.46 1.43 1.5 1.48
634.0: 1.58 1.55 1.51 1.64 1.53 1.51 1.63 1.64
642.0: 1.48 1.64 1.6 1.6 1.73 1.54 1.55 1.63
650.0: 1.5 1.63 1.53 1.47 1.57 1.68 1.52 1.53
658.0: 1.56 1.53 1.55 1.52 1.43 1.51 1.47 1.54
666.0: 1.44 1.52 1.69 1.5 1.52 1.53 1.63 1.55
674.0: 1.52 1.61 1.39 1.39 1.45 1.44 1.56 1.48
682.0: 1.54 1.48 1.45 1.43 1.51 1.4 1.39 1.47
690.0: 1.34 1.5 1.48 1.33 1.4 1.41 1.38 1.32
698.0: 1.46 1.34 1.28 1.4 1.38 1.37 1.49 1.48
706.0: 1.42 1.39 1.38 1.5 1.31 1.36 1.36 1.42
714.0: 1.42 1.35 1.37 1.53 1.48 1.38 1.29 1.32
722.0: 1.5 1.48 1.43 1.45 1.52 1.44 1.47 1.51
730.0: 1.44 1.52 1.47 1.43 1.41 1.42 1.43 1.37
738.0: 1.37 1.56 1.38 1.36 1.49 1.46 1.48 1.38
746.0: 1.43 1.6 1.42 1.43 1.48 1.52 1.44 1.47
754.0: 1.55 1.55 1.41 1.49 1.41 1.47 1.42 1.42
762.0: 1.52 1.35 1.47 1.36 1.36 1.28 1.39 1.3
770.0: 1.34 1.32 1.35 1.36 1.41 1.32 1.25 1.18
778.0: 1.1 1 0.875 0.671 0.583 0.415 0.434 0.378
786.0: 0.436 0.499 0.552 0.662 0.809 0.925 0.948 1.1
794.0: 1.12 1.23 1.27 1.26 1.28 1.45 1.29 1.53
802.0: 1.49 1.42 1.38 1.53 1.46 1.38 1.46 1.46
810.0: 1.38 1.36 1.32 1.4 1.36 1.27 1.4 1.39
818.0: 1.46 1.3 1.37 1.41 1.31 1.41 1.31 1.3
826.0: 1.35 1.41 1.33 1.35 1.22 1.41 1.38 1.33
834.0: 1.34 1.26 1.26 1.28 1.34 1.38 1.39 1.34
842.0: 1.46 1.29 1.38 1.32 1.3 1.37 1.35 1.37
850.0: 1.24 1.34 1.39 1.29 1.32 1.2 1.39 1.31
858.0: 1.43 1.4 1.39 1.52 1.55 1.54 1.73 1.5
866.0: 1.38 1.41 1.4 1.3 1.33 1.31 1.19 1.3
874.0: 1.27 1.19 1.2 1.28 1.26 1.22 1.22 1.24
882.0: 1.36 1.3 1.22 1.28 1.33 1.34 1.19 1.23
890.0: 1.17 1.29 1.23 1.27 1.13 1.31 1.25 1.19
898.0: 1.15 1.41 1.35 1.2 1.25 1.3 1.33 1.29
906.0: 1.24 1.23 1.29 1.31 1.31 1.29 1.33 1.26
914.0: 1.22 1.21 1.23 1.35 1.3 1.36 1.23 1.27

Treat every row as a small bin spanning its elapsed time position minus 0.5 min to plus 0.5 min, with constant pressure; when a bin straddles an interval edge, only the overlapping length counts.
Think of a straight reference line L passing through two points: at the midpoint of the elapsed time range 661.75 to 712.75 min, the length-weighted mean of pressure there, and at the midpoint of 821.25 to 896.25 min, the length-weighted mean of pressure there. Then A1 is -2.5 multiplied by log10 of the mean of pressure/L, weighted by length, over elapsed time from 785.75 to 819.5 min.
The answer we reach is 0.11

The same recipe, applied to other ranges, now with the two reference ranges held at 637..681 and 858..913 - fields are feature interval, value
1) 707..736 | 0.038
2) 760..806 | 0.242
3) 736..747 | 0.016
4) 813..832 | 0.014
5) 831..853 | 0.010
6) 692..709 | 0.079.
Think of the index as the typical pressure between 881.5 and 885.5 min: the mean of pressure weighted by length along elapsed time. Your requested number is 1.29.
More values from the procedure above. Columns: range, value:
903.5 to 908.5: 1.28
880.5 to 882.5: 1.3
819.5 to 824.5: 1.36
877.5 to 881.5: 1.23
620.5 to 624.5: 1.53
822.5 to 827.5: 1.36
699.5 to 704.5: 1.38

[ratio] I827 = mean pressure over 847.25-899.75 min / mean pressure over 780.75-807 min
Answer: 1.30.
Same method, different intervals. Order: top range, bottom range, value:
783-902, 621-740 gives 0.86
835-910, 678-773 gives 0.92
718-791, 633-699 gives 0.85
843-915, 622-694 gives 0.86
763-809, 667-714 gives 0.78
